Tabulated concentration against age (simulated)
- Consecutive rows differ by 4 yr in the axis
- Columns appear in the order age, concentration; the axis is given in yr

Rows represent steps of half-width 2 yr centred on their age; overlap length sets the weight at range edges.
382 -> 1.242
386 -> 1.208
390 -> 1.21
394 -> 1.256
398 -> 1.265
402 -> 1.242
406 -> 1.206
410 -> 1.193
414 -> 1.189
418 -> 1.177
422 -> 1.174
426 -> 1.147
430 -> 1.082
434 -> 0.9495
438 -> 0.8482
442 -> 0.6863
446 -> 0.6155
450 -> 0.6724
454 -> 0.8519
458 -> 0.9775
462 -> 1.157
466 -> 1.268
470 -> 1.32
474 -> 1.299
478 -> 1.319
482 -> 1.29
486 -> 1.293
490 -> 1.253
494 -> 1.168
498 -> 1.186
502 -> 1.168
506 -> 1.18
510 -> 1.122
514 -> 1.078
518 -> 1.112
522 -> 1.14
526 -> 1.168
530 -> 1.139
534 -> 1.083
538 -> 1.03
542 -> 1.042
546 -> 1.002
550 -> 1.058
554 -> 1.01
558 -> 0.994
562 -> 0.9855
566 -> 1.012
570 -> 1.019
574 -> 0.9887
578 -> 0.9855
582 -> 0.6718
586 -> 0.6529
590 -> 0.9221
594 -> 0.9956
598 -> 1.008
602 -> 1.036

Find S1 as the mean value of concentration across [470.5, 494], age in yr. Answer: 1.28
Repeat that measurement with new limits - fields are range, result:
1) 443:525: 1.12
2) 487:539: 1.15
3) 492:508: 1.18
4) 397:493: 1.1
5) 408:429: 1.17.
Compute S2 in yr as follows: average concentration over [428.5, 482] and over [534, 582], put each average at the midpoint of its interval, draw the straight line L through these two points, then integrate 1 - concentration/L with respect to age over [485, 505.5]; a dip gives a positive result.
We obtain -4.0 yr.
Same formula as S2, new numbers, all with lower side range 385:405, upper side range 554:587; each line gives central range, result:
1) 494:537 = -4.7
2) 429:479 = 5.8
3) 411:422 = 0.1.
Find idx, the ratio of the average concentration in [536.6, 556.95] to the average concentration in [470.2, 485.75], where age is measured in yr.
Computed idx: 0.79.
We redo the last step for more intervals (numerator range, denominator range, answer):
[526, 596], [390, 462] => 0.94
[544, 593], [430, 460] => 1.15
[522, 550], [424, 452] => 1.26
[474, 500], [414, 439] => 1.16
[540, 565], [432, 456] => 1.32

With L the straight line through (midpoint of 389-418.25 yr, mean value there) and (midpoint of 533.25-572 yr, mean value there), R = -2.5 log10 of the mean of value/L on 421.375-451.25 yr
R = 0.31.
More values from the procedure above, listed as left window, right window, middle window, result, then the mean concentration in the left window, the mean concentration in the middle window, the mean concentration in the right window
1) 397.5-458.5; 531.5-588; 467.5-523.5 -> -0.22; 1.01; 1.21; 0.968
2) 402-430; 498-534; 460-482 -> -0.11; 1.18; 1.27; 1.14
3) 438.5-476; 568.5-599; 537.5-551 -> -0.12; 0.978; 1.03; 0.9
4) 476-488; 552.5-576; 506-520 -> 0.07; 1.3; 1.11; 1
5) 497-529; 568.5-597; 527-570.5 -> -0.02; 1.14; 1.04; 0.893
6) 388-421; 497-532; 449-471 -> 0.13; 1.22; 1.05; 1.14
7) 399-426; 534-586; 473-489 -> -0.19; 1.2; 1.3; 0.974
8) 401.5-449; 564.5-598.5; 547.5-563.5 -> -0.09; 1.03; 1.01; 0.912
